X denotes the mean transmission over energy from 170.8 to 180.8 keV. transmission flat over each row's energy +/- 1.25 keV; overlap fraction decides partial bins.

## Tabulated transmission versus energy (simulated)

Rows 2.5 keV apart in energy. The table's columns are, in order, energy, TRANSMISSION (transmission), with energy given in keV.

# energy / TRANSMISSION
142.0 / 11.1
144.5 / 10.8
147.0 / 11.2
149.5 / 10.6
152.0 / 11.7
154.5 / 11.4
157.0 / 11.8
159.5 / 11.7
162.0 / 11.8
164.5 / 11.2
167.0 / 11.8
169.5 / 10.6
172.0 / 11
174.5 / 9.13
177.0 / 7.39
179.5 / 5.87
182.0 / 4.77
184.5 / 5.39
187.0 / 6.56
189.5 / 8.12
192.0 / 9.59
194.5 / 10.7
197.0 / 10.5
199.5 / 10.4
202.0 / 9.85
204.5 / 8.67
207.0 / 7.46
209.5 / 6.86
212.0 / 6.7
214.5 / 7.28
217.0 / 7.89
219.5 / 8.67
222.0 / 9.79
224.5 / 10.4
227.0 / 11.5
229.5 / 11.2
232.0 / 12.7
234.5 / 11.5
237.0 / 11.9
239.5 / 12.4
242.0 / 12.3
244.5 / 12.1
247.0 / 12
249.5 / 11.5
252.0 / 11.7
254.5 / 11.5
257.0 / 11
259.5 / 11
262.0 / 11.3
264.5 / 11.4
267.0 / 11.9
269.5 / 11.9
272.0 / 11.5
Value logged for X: 8.32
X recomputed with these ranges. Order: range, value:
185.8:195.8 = 8.76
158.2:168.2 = 11.6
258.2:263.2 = 11.1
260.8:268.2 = 11.5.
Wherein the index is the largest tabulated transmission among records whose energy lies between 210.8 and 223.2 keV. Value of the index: 9.79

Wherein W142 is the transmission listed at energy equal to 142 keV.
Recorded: 11.1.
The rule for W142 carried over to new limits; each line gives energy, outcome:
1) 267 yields 11.9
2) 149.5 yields 10.6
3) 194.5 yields 10.7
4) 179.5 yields 5.87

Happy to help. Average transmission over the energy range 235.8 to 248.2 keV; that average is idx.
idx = 12.1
